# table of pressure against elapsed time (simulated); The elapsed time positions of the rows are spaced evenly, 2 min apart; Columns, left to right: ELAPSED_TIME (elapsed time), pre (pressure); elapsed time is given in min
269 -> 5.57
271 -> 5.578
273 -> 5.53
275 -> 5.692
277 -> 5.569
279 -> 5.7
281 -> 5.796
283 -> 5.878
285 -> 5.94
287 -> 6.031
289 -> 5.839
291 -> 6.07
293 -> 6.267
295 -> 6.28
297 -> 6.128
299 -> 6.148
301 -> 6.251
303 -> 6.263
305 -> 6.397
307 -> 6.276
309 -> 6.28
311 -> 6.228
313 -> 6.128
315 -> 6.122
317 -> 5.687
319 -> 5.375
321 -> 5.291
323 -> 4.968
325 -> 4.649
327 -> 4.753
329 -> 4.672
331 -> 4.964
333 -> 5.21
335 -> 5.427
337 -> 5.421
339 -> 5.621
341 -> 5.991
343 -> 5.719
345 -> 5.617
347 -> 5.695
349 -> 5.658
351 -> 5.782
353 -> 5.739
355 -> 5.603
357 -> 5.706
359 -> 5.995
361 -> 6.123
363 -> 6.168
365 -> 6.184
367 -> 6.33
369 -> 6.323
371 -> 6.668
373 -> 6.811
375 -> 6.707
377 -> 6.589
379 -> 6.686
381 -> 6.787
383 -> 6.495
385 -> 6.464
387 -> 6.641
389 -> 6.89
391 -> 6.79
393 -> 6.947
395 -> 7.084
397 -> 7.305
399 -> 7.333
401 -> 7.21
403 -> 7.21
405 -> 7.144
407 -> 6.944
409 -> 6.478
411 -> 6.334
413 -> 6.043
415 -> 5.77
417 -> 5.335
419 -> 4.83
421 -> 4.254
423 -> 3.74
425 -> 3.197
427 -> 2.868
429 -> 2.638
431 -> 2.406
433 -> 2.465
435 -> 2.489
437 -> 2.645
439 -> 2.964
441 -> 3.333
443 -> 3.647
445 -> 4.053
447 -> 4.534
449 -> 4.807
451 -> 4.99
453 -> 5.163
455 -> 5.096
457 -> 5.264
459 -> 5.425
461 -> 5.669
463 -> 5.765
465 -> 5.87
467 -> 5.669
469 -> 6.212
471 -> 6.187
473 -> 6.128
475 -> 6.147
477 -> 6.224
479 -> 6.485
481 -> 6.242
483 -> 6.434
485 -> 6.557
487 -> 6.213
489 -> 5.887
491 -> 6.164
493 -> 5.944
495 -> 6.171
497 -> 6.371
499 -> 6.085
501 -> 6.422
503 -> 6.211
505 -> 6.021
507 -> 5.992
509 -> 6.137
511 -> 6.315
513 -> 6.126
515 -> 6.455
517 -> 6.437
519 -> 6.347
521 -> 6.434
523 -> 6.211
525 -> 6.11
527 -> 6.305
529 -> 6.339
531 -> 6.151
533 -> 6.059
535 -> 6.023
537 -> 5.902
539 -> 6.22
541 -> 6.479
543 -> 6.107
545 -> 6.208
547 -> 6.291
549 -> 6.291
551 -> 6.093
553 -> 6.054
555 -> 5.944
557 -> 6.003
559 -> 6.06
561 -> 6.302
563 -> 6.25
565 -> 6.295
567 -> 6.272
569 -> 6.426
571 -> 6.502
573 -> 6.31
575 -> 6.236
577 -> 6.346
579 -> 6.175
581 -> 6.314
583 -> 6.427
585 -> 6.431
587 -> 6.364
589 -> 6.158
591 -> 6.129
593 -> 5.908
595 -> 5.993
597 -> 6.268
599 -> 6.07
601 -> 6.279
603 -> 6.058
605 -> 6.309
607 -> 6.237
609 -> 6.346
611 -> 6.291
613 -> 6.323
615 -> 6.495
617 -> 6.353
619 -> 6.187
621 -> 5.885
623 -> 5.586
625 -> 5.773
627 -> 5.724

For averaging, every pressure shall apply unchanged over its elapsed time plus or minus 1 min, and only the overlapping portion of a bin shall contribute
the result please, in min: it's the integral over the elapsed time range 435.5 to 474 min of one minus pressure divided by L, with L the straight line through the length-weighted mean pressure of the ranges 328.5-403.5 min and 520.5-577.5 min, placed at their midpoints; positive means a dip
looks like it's 8.3 min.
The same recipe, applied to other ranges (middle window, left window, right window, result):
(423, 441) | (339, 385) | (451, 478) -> 9.4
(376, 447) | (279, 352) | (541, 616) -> 7.3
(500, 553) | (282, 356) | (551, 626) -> -1.1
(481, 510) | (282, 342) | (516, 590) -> -0.3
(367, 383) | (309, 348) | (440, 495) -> -3.3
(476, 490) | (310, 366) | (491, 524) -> -0.4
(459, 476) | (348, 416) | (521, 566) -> 1.1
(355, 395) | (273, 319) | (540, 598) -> -2.6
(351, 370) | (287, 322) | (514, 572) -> 0.3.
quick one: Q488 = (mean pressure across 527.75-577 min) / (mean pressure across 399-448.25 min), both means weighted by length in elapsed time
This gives 1.4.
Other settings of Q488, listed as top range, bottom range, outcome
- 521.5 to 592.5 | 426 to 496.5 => 1.24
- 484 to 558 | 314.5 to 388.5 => 1.06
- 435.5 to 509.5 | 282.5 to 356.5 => 0.96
